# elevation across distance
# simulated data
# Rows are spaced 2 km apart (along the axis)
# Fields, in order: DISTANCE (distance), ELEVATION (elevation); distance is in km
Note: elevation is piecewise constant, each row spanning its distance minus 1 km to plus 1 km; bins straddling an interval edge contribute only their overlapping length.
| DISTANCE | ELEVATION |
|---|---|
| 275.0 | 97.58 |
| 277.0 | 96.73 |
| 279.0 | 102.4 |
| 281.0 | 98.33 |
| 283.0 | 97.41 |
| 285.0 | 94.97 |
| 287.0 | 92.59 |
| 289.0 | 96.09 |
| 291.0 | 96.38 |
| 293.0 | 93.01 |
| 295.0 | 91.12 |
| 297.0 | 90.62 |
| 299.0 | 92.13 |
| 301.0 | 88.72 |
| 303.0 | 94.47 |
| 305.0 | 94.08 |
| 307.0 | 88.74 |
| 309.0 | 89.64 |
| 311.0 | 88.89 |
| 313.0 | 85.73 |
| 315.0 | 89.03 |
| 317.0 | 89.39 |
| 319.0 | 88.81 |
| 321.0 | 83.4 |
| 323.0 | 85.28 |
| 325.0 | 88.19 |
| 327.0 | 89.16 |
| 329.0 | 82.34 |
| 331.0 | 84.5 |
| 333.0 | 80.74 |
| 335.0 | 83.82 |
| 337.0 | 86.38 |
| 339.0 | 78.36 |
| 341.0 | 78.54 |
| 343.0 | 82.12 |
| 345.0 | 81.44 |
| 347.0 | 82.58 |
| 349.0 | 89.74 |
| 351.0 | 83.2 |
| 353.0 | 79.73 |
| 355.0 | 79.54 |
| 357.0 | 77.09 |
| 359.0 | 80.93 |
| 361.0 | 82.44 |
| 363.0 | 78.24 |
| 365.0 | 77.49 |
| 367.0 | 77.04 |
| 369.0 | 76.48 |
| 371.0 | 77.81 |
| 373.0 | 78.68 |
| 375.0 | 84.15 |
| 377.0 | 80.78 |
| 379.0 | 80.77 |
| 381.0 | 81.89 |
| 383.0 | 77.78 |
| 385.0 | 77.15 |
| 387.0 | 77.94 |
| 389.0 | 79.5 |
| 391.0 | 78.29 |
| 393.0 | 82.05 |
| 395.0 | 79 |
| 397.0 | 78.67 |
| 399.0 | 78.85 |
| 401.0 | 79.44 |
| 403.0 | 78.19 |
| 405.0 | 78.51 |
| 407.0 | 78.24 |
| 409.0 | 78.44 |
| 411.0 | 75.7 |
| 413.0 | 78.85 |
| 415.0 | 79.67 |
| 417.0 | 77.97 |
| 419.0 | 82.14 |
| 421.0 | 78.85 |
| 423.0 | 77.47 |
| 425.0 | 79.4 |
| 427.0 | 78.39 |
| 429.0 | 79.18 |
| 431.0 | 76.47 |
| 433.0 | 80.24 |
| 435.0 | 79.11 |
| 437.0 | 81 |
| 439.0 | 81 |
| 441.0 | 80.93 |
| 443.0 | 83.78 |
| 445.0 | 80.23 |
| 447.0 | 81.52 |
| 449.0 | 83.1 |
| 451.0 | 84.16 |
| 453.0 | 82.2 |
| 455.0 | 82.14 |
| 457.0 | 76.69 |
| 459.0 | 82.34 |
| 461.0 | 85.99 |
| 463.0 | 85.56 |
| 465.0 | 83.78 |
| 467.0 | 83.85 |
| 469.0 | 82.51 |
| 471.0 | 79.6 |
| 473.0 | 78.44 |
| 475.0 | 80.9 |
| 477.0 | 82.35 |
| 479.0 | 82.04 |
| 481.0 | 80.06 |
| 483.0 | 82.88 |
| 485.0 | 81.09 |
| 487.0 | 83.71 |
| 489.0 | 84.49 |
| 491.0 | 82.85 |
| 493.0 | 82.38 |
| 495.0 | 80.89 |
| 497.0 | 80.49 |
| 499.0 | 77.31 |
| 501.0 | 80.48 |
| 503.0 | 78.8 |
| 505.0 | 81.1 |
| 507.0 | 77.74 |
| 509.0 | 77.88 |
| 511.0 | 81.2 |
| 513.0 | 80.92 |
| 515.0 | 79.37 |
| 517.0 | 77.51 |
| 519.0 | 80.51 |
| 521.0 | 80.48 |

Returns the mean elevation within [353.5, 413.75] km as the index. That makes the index 79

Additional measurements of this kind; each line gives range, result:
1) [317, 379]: 82.1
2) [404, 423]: 78.6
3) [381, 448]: 79.3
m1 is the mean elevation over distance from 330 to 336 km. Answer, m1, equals 83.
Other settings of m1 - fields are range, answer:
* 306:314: 88.2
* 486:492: 83.7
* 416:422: 79.7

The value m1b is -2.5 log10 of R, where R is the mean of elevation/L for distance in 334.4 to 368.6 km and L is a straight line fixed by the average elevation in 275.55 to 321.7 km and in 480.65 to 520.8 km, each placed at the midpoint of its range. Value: 0.11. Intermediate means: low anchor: 92.4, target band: 81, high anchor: 80.6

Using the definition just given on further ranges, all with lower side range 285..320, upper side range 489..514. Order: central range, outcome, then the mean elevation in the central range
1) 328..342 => 0.09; 82.1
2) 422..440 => 0.07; 79.1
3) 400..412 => 0.10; 78.1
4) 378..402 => 0.09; 79.3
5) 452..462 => 0.01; 81.9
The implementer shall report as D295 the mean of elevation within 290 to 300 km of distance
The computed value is 92.7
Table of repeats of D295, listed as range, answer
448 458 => 81.7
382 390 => 78.1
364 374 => 77.5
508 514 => 80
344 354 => 83.3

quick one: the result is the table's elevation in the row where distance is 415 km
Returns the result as 79.67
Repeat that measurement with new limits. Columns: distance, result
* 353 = 79.73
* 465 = 83.78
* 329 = 82.34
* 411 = 75.7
